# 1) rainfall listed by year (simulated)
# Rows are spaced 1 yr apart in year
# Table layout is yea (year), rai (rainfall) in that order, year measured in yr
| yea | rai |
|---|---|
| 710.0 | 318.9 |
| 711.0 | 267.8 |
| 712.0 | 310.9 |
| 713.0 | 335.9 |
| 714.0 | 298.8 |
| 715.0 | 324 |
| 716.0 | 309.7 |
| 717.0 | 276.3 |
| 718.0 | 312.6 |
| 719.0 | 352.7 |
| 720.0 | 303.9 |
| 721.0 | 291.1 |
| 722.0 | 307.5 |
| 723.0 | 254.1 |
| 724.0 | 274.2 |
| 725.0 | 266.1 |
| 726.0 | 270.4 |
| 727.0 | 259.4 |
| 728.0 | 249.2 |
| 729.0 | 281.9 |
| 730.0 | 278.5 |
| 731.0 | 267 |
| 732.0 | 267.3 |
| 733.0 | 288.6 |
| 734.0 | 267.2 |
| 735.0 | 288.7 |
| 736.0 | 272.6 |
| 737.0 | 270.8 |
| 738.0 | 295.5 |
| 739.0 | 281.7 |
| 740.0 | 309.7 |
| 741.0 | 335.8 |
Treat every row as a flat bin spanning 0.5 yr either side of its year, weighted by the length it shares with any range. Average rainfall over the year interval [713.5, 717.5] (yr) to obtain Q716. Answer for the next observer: 302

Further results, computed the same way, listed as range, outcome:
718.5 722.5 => 314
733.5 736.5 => 276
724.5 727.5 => 265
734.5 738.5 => 282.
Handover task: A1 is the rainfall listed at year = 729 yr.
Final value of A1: 281.9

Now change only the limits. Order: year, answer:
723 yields 254.1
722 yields 307.5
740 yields 309.7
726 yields 270.4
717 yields 276.3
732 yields 267.3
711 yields 267.8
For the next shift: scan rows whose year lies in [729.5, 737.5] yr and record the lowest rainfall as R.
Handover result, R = 267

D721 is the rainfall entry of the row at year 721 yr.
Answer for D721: 291.1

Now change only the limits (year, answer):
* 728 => 249.2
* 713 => 335.9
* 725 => 266.1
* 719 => 352.7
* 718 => 312.6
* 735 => 288.7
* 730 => 278.5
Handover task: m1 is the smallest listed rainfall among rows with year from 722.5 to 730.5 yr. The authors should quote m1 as 249.2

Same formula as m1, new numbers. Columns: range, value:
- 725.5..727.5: 259.4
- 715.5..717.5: 276.3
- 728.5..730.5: 278.5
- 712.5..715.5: 298.8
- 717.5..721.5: 291.1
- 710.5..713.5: 267.8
